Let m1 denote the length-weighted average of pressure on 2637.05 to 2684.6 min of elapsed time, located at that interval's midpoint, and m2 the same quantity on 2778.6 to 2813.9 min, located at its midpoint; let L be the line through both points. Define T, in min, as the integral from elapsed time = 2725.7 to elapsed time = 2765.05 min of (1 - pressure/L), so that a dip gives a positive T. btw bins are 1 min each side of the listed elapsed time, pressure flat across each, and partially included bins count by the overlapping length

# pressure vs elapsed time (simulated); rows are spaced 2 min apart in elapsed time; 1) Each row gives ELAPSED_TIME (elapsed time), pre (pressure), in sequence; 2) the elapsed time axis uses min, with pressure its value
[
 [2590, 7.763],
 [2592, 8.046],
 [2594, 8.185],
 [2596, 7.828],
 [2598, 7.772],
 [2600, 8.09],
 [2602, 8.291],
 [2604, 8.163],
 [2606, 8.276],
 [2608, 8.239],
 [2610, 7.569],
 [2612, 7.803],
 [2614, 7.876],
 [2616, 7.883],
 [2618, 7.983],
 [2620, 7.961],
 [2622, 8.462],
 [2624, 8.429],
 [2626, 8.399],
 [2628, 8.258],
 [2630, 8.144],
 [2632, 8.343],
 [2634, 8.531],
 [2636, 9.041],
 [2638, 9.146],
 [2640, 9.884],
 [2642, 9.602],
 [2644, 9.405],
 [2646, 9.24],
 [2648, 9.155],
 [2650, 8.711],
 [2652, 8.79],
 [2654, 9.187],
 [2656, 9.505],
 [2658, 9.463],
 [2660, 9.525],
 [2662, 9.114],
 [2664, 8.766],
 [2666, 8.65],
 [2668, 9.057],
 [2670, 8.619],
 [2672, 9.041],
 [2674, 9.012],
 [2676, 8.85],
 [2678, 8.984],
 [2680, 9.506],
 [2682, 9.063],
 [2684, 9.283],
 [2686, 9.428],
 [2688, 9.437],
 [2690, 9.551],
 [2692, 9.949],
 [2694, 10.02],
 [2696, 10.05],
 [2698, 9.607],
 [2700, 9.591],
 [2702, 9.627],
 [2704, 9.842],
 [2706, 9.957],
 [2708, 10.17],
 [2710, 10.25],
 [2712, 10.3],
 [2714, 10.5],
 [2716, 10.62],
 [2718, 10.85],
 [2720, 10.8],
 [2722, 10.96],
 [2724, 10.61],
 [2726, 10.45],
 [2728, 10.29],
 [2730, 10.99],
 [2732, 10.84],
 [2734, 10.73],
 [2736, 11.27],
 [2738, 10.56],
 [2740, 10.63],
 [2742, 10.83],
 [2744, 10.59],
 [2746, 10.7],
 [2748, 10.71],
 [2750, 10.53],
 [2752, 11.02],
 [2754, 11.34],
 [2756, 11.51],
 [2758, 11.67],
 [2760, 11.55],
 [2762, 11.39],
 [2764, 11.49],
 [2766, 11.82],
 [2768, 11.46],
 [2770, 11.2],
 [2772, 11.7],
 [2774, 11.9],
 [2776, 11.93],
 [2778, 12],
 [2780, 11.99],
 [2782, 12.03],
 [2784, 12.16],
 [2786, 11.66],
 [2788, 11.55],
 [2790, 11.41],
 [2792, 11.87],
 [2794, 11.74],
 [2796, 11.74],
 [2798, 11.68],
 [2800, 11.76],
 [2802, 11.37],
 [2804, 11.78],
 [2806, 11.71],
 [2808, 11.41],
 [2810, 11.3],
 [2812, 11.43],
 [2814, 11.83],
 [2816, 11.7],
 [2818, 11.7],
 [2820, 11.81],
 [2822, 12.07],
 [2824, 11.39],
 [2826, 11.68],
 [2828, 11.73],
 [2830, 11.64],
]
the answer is -0.8 min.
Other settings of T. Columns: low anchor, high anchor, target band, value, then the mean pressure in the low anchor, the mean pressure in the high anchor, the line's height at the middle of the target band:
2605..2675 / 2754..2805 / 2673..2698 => 0.7 min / 8.72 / 11.7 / 9.69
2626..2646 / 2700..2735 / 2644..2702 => 2.0 min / 8.92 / 10.4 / 9.61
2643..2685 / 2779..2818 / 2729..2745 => -0.5 min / 9.09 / 11.7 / 10.5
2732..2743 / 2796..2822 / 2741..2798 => -1.5 min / 10.8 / 11.6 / 11.2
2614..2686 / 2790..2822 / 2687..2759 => -2.1 min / 8.88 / 11.7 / 10.2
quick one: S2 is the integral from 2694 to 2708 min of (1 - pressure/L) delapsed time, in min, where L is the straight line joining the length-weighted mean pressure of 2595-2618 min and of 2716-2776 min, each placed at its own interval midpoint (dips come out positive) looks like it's 0.33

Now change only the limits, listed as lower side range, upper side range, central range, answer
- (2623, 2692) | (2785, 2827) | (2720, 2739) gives -0.81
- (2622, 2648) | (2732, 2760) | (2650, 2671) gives 0.65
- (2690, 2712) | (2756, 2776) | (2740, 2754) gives 0.42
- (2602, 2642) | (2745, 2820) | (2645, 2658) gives -0.25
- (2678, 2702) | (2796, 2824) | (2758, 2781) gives -1.53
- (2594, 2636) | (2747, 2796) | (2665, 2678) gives 0.69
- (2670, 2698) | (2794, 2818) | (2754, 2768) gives -0.98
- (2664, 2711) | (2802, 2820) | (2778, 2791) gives -0.79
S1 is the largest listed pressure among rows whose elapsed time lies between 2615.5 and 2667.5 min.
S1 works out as 9.884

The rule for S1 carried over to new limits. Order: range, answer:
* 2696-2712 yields 10.3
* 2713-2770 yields 11.82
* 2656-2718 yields 10.85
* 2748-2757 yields 11.51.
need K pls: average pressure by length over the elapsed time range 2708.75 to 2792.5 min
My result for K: 11.2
